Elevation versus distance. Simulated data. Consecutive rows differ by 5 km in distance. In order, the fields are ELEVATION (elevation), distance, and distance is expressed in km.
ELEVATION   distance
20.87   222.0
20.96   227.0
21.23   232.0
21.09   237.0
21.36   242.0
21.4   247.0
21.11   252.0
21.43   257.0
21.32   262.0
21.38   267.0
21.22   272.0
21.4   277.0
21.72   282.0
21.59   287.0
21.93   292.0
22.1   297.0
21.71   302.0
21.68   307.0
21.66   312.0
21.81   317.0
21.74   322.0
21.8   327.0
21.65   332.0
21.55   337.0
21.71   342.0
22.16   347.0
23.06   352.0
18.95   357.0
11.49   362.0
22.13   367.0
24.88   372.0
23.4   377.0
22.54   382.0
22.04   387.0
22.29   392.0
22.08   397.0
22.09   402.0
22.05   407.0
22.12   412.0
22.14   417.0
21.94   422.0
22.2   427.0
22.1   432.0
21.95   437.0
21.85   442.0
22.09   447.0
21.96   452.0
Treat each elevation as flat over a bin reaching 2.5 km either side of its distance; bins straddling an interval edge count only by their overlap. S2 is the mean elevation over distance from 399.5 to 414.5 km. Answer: 22.1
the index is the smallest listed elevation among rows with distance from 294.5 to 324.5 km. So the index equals 21.66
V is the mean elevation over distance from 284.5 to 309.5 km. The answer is 21.8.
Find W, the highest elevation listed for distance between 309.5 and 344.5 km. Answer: 21.81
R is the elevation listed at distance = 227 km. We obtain 20.96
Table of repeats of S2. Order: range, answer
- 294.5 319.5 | 21.8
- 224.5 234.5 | 21.1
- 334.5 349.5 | 21.8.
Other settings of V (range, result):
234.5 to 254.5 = 21.2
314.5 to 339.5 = 21.7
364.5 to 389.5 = 23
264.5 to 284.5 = 21.4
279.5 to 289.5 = 21.7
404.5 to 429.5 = 22.1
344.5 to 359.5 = 21.4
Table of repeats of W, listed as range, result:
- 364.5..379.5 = 24.88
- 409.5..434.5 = 22.2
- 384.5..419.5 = 22.29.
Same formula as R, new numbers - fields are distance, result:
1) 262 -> 21.32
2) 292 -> 21.93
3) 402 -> 22.09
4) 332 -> 21.65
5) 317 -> 21.81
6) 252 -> 21.11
